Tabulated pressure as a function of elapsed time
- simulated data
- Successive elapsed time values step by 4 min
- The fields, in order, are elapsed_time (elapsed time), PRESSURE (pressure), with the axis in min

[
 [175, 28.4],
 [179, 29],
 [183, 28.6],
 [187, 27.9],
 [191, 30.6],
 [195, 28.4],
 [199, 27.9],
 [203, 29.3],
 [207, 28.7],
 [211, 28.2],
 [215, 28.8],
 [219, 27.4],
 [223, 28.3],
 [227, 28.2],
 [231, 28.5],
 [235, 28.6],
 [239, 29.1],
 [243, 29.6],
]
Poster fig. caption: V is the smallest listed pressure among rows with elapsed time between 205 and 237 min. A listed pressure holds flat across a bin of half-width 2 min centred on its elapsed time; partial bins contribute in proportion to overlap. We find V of 27.4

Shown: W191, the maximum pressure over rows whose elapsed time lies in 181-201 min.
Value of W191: 30.6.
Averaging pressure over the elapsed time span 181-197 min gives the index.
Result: 28.9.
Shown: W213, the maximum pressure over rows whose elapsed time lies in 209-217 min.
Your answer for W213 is 28.8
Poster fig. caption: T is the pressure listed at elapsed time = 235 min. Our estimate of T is 28.6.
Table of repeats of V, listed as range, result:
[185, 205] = 27.9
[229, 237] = 28.5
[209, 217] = 28.2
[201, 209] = 28.7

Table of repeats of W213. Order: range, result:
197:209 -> 29.3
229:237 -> 28.6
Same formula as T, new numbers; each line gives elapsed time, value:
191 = 30.6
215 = 28.8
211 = 28.2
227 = 28.2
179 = 29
